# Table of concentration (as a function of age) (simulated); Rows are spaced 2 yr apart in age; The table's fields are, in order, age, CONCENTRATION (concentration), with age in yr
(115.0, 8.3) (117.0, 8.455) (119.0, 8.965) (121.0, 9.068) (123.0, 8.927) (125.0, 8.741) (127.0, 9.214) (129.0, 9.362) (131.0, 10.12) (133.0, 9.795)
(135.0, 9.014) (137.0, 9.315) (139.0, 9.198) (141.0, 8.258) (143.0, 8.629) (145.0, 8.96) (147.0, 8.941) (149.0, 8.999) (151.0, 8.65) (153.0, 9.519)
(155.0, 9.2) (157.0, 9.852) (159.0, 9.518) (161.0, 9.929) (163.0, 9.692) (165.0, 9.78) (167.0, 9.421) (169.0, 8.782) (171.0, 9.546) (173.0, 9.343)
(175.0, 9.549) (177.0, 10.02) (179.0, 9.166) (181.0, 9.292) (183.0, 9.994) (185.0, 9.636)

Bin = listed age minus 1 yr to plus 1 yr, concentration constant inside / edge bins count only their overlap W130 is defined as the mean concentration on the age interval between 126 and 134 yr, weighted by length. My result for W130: 9.62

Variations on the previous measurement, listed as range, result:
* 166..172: 9.25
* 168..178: 9.45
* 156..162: 9.77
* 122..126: 8.83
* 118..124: 8.99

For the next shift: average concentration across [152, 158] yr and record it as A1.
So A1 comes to 9.52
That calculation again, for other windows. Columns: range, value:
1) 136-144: 8.85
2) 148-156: 9.09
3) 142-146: 8.79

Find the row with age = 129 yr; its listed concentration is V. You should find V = 9.362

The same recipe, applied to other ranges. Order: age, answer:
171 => 9.546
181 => 9.292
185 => 9.636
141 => 8.258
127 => 9.214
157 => 9.852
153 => 9.519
